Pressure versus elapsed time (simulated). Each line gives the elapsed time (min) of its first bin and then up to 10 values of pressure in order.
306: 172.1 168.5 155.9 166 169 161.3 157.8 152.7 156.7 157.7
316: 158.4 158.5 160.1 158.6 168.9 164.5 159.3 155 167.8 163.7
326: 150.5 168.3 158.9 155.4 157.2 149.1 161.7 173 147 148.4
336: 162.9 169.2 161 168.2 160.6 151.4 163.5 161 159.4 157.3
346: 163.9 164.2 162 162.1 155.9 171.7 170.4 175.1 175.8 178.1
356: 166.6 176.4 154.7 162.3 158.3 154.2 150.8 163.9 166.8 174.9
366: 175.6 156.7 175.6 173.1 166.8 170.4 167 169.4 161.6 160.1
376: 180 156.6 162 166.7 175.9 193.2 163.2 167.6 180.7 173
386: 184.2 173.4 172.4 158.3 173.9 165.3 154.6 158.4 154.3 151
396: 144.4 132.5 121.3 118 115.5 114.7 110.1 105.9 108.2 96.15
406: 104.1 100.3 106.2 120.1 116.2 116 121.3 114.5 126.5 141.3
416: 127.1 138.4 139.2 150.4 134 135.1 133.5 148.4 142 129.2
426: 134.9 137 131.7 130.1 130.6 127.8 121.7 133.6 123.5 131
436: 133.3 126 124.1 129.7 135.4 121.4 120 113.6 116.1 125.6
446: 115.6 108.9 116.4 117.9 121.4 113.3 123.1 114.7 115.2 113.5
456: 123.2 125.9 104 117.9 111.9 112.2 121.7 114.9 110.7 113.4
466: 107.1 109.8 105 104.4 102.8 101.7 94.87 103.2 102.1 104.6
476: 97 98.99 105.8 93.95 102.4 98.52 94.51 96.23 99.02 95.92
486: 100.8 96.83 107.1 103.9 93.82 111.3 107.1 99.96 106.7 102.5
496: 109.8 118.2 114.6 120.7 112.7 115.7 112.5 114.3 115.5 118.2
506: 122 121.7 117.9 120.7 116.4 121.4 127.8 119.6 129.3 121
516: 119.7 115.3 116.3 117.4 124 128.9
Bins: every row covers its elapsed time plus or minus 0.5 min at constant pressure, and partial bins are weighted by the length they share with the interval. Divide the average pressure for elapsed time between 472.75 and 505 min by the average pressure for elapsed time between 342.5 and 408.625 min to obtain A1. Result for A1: 0.7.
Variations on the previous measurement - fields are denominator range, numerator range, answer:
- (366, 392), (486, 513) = 0.66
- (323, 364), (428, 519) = 0.70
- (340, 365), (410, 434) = 0.81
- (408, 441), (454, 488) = 0.81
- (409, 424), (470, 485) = 0.76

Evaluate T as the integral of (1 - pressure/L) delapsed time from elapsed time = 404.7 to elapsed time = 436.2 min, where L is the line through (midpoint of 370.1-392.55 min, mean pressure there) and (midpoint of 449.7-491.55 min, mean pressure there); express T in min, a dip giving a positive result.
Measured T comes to 3.1 min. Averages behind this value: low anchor 169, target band 127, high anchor 107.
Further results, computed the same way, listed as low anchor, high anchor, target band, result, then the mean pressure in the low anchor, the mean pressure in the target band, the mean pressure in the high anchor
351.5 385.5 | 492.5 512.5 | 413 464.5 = 5.7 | 168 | 125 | 115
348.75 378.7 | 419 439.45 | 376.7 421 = 2.3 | 166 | 141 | 132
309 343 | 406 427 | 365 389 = -4.8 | 160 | 170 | 128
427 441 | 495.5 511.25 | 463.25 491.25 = 4.5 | 129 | 102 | 117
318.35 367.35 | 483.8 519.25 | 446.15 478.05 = 3.7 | 163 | 111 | 113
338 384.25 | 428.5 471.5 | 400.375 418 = 3.0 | 166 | 116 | 118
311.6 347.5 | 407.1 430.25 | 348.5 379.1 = -3.7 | 160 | 166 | 130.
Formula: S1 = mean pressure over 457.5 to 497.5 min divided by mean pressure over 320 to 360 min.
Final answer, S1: 0.64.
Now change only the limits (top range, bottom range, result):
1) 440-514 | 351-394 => 0.66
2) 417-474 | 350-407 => 0.77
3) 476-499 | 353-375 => 0.62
